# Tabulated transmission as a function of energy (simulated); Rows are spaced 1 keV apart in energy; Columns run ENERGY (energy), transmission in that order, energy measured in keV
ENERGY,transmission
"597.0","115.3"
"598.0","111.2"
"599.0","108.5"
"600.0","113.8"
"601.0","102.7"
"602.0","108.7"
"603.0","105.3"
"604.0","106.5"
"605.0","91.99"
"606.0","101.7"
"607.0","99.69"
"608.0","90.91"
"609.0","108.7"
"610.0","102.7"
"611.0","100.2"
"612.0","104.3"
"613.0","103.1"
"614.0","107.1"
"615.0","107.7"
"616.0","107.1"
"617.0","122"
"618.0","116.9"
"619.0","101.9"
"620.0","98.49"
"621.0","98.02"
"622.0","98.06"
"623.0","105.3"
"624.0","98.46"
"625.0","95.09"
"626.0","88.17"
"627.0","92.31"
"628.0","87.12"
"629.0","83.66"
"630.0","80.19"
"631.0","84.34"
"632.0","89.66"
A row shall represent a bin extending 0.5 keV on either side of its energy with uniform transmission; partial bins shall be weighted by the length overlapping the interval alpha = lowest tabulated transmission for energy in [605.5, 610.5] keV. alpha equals 90.91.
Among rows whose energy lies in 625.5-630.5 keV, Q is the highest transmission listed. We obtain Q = 92.31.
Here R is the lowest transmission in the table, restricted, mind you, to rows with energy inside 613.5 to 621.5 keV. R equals 98.02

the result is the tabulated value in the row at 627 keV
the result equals 92.31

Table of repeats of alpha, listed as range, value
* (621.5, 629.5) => 83.66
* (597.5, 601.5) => 102.7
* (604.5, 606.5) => 91.99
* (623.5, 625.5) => 95.09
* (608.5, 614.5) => 100.2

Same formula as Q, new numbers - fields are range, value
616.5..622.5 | 122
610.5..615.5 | 107.7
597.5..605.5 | 113.8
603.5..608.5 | 106.5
